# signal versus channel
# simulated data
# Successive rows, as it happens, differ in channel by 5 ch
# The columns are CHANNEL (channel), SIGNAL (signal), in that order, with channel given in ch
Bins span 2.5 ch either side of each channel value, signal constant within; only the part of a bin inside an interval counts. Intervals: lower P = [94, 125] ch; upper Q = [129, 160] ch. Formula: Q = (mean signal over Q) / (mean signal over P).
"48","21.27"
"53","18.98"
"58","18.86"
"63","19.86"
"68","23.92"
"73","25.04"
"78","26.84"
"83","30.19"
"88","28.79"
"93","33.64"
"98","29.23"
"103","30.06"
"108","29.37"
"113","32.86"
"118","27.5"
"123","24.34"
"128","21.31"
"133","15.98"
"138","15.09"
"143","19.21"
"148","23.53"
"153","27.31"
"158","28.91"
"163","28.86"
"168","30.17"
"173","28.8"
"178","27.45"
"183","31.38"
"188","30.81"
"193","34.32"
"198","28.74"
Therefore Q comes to 0.74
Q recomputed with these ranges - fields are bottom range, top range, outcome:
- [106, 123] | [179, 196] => 1.09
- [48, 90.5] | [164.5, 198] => 1.27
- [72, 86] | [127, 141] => 0.62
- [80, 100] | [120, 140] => 0.64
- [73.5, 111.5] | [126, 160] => 0.73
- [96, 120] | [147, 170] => 0.94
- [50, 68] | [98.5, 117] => 1.52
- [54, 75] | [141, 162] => 1.16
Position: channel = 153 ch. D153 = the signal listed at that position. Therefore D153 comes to 27.31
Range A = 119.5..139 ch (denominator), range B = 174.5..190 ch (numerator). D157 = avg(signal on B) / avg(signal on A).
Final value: 1.5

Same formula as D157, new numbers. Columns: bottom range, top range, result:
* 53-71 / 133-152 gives 0.94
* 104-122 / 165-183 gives 0.99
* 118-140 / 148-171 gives 1.40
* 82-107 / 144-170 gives 0.90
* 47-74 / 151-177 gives 1.36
